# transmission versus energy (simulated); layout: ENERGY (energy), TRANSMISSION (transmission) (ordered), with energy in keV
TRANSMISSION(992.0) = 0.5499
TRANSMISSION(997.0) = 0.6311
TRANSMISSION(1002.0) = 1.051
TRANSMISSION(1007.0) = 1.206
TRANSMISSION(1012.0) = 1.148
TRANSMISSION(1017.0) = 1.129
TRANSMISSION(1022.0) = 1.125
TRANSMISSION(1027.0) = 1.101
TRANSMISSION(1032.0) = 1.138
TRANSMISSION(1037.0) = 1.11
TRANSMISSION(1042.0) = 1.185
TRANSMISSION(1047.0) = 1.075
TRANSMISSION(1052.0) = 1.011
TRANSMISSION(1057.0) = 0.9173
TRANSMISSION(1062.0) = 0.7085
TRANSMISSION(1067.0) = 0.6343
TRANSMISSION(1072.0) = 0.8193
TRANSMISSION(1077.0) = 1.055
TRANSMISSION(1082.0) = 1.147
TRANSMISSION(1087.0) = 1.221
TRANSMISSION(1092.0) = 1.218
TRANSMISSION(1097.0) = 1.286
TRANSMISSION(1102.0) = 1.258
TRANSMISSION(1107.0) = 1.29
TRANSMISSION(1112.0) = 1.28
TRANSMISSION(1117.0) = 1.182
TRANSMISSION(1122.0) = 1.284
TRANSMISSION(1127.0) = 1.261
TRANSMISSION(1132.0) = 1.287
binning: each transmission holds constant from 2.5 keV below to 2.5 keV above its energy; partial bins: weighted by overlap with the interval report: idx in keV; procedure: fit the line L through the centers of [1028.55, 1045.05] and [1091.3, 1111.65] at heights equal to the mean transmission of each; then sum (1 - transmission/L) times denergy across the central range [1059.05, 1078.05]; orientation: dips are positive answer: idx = 6.6 keV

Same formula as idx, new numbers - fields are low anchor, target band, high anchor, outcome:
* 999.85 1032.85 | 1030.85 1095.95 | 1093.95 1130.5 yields 9.4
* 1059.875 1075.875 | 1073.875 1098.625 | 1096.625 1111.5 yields -3.8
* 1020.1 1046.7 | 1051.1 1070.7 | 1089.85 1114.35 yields 6.3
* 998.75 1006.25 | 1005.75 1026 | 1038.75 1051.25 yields -1.5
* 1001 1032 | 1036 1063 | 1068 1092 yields 2.0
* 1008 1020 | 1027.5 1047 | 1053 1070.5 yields -3.3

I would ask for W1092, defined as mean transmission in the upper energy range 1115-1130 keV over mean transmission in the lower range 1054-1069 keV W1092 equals 1.63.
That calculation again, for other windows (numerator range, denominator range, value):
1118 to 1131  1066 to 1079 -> 1.48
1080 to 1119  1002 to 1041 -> 1.09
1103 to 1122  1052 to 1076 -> 1.54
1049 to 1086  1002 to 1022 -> 0.80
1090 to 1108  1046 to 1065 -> 1.39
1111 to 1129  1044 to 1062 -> 1.29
